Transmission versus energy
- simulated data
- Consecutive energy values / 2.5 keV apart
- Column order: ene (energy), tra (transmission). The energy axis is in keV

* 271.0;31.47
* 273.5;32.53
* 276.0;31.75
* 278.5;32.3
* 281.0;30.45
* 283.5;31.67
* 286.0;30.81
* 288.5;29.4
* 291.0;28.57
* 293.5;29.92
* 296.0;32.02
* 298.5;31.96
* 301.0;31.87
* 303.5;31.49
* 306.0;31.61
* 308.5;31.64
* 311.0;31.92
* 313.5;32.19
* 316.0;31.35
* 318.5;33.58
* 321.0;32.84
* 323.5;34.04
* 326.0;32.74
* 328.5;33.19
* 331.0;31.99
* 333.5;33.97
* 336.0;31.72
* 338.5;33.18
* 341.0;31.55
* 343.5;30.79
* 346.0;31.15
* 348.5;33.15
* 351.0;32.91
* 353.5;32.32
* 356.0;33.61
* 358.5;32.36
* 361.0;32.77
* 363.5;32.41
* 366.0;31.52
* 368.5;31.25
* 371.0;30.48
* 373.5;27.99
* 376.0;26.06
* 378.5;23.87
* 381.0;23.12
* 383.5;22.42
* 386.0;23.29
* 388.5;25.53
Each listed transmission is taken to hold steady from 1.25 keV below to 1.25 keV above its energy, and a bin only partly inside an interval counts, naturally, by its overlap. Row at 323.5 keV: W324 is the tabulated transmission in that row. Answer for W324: 34.04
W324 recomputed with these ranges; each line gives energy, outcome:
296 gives 32.02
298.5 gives 31.96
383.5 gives 22.42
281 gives 30.45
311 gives 31.92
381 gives 23.12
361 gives 32.77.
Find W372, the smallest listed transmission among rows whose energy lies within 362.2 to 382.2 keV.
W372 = 23.12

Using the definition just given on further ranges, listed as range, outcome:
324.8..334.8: 31.99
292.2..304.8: 29.92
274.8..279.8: 31.75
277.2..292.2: 28.57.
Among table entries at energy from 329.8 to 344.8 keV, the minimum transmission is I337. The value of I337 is 30.79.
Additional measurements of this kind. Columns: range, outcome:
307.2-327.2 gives 31.35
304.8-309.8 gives 31.61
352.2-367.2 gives 31.52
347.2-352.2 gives 32.91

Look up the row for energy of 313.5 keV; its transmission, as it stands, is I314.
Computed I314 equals 32.19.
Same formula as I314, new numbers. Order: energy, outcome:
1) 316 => 31.35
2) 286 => 30.81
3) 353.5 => 32.32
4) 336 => 31.72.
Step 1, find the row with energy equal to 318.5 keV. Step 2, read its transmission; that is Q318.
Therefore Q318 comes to 33.58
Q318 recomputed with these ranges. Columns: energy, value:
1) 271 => 31.47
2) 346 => 31.15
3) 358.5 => 32.36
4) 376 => 26.06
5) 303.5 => 31.49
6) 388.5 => 25.53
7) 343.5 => 30.79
